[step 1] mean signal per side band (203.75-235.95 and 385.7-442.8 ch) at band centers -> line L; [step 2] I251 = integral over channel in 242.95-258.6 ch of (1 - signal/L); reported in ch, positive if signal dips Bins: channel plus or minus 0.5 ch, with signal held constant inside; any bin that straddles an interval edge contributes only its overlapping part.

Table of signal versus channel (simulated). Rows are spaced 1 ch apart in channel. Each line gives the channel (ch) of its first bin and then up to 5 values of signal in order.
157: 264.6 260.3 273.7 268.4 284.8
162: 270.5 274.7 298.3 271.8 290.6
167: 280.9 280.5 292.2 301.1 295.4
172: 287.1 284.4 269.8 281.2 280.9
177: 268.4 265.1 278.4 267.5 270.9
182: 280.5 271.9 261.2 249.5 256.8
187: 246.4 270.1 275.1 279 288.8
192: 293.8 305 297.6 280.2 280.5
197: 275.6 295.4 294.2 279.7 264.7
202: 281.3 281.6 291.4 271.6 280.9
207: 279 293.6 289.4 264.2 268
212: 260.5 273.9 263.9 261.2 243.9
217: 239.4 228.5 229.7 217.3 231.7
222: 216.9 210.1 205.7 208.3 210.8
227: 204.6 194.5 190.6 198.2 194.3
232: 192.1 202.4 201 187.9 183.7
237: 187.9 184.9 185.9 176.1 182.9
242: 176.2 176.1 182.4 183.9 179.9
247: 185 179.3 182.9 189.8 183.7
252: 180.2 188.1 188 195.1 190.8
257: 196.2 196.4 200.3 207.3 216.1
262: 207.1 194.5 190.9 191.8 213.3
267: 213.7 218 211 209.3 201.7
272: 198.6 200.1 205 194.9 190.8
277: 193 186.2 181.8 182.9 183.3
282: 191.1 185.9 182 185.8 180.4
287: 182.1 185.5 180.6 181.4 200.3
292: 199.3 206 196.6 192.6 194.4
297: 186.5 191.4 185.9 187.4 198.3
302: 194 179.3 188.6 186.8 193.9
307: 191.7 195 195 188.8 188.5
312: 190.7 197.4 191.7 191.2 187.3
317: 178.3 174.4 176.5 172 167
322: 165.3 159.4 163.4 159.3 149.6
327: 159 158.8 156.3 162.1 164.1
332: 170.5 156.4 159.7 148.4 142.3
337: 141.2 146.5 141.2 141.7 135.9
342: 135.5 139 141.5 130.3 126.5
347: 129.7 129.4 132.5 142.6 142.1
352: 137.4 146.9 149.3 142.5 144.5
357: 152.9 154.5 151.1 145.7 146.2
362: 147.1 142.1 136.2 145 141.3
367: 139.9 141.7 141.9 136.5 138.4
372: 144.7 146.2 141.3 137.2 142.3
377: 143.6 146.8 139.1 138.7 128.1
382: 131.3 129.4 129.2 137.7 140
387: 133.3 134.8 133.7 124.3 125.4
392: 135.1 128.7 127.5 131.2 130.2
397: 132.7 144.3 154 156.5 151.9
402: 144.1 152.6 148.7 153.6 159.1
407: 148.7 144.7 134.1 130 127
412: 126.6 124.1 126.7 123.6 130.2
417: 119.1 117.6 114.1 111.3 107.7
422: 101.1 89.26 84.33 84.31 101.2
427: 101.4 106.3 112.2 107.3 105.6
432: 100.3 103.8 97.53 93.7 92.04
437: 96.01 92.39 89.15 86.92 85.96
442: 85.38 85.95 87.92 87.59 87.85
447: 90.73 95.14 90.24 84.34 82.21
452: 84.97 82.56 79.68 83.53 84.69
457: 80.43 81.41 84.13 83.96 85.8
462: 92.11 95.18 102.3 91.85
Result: 2.09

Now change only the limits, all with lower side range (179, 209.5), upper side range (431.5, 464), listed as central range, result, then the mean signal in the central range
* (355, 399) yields 0.79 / 139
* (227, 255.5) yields 6.57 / 187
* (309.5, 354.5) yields 4.82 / 157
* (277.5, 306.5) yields 2.32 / 189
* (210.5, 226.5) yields 1.53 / 236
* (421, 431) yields 0.52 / 99.4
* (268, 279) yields 1.01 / 199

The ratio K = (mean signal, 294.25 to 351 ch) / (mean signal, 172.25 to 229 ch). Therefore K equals 0.64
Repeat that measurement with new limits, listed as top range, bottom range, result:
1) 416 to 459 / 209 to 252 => 0.45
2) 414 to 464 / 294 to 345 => 0.56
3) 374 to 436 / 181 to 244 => 0.52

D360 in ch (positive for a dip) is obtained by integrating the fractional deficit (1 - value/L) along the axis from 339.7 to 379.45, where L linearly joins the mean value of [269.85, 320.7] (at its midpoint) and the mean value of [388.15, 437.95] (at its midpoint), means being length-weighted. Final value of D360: 2.9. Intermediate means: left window 190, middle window 141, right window 122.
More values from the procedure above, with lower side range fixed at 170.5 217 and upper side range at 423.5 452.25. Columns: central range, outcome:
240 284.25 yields 6.2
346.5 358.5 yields 1.1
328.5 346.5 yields 2.3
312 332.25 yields 1.0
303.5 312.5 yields 0.0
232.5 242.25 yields 2.2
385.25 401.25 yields -1.2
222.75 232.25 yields 1.9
